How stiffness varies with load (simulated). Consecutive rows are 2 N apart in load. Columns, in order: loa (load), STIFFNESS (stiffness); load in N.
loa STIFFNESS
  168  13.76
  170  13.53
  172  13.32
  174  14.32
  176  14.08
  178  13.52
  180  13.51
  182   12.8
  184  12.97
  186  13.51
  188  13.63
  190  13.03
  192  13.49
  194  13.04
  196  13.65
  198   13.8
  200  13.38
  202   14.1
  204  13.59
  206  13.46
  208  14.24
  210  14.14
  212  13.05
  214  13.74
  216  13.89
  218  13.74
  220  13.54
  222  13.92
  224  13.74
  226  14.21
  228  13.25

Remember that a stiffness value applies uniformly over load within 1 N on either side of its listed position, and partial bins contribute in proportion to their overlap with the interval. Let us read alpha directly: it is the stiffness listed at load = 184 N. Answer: 12.97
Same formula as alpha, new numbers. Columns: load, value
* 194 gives 13.04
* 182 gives 12.8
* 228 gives 13.25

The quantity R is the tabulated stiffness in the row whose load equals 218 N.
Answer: 13.74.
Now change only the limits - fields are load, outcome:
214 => 13.74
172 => 13.32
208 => 14.24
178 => 13.52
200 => 13.38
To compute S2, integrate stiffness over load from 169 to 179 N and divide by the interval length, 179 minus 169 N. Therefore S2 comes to 13.8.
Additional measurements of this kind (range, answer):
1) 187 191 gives 13.3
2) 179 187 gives 13.2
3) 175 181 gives 13.7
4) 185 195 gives 13.3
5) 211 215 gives 13.4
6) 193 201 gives 13.5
